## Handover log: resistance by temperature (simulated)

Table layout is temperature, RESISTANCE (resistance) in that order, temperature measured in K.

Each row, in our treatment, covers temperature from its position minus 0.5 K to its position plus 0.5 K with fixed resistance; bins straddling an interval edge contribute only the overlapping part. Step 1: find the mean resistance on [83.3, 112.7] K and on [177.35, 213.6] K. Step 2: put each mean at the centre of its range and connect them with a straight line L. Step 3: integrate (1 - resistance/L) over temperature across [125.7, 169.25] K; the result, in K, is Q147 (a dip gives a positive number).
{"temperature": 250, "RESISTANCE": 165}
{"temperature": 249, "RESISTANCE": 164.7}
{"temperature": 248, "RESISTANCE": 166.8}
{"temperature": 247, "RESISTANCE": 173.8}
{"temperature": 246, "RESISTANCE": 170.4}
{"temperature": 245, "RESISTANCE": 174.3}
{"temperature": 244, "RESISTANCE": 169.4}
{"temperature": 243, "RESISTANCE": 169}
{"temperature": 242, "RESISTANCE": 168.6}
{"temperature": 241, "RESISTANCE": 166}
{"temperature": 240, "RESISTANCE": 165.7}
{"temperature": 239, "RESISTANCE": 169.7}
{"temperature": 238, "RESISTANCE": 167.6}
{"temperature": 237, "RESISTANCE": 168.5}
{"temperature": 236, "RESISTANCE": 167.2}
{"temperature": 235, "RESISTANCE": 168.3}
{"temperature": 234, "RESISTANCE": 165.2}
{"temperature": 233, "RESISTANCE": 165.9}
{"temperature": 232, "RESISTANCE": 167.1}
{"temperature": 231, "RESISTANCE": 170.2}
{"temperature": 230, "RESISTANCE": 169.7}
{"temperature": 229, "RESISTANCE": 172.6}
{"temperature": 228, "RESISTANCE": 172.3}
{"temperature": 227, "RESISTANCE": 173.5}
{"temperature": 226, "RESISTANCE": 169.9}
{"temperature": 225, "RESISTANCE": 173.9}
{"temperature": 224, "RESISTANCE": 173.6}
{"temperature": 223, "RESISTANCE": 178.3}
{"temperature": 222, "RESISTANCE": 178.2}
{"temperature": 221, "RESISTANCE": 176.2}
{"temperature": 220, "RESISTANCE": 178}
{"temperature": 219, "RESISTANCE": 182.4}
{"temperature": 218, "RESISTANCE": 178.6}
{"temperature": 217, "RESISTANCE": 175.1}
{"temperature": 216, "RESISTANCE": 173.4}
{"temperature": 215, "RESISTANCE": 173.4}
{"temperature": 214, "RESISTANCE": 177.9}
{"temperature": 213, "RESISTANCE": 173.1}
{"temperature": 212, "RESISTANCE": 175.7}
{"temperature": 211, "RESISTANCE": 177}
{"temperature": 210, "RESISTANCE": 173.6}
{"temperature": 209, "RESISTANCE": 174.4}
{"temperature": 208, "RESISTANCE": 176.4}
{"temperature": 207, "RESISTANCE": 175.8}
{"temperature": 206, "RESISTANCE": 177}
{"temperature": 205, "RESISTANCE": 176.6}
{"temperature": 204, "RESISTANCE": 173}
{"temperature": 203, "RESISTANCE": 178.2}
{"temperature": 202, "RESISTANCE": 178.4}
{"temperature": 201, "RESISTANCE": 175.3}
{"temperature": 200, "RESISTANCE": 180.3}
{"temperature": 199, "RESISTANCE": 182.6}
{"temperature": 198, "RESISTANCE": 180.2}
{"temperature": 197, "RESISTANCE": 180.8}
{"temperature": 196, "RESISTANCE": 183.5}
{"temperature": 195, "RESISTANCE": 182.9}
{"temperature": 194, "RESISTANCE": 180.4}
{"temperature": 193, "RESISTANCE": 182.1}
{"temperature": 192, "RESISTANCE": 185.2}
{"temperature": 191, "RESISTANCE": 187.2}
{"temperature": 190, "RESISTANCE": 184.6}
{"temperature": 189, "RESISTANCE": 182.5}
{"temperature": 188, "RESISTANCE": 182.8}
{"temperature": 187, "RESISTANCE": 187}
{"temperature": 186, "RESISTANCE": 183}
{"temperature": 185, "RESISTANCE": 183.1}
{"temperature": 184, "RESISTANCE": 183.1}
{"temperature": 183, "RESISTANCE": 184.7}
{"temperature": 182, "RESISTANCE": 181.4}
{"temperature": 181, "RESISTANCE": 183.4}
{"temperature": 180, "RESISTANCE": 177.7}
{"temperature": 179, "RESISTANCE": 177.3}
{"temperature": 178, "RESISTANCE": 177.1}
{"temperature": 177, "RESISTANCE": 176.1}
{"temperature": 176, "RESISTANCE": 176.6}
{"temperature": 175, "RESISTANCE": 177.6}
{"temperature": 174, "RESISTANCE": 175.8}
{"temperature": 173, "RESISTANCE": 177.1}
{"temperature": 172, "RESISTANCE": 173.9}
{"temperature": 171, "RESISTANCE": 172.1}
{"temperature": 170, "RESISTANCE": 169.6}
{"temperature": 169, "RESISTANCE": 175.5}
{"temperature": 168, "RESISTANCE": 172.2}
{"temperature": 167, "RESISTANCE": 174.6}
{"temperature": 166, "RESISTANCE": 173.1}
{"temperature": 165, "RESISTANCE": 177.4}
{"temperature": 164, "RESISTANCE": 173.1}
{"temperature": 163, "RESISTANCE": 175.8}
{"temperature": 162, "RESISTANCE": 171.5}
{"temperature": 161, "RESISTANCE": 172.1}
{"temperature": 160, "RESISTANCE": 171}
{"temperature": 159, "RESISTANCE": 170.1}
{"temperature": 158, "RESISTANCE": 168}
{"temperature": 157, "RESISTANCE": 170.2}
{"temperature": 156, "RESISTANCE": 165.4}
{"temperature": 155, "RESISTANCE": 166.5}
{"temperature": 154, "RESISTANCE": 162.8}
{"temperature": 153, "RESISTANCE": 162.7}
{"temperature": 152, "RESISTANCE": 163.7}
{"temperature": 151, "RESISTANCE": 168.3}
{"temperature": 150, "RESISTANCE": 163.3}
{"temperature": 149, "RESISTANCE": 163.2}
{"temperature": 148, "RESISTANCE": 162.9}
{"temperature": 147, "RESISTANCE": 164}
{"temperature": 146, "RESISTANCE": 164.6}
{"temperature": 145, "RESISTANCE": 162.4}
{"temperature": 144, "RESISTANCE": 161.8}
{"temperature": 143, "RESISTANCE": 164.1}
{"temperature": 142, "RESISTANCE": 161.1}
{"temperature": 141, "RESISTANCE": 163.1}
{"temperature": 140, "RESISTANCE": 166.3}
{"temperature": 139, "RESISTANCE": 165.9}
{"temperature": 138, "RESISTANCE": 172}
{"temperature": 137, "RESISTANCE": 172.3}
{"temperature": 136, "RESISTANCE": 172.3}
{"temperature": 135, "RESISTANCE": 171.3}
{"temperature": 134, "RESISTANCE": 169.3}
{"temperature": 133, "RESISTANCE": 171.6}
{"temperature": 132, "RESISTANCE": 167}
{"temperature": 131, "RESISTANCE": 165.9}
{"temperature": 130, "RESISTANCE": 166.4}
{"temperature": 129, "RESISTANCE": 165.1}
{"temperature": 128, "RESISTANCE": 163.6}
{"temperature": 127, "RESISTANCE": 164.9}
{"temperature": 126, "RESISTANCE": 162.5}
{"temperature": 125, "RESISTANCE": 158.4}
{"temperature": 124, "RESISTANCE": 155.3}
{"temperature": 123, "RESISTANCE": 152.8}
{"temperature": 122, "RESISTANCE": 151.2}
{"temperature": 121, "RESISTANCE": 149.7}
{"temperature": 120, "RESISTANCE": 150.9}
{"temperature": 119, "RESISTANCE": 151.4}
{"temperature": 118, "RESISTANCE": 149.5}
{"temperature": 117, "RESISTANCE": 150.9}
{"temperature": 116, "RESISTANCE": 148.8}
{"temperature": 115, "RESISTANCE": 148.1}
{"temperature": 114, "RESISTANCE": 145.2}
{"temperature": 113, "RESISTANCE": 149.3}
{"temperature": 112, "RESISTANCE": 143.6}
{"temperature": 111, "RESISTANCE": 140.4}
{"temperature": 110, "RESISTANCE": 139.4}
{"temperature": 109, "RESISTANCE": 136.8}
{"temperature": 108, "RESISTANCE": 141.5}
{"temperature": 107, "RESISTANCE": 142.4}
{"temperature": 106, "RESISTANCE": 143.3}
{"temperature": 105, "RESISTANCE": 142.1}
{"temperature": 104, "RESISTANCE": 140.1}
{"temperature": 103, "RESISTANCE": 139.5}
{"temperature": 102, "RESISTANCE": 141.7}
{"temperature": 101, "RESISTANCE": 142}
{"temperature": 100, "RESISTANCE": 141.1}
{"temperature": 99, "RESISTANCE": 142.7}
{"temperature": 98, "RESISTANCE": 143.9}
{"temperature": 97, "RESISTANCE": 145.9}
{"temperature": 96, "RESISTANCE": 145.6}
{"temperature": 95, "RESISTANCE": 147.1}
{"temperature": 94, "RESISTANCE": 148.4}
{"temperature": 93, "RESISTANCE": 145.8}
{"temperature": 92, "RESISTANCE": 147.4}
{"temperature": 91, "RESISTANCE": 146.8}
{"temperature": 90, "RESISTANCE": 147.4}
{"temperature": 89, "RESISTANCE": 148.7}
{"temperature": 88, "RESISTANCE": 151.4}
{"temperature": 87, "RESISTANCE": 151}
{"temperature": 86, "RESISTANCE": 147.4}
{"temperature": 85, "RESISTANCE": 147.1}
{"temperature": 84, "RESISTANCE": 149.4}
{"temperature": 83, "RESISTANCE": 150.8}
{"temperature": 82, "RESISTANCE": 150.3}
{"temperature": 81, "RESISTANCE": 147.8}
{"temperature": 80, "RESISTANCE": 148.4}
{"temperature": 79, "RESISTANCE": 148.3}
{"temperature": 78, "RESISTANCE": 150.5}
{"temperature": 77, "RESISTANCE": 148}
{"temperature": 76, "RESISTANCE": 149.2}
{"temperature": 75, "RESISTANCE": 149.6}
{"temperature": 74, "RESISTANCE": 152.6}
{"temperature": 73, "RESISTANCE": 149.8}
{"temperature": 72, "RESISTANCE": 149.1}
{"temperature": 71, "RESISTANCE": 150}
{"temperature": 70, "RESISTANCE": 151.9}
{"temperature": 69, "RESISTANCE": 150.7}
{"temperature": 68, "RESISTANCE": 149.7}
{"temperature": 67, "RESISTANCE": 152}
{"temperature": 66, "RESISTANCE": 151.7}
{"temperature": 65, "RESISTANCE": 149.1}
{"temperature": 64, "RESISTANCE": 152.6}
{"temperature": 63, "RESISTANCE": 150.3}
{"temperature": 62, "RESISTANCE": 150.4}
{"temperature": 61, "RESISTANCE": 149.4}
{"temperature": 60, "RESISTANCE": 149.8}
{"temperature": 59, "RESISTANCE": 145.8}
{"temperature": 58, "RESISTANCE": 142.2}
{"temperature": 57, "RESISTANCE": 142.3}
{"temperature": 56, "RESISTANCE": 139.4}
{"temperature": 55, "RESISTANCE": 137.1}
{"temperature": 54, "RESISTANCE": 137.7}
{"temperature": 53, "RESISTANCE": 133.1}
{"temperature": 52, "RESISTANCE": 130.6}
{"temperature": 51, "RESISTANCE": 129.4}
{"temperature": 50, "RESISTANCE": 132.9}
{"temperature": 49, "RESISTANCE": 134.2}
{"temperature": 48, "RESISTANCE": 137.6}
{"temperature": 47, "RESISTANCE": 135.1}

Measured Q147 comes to -1.4 K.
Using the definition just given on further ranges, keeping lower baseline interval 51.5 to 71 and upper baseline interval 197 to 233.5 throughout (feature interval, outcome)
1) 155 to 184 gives -1.4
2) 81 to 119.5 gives 1.9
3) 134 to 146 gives -0.4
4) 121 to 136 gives -0.4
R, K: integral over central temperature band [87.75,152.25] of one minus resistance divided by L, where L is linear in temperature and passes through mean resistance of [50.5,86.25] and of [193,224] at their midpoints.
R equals 1.6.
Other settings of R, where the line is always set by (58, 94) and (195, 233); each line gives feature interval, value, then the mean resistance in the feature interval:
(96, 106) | 0.8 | 142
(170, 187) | -1.0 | 179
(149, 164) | -0.3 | 168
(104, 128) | 1.3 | 149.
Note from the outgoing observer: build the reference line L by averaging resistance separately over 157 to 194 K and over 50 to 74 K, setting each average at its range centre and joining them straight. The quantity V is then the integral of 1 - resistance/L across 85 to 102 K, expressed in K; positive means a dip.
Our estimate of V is 0.9 K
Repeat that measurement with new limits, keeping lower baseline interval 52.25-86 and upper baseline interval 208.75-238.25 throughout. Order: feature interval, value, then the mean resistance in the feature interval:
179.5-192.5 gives -1.3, 184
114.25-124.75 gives 0.3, 151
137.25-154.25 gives -0.4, 164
